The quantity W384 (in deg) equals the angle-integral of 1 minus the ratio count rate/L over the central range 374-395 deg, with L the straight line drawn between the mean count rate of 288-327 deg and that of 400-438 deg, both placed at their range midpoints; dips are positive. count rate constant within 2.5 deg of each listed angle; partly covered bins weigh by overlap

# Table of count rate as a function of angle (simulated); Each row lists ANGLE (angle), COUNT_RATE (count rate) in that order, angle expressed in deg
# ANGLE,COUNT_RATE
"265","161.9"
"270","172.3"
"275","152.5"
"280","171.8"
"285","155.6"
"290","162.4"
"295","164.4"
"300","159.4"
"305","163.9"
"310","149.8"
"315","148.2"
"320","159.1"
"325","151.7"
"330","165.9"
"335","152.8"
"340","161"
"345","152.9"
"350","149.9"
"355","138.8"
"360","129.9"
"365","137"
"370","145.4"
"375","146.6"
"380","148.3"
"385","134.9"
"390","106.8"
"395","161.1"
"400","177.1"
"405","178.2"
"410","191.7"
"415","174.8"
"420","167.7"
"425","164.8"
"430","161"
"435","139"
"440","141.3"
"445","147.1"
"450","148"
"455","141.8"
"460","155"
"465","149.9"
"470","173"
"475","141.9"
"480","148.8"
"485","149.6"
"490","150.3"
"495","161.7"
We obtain 3.63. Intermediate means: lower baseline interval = 157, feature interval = 136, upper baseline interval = 168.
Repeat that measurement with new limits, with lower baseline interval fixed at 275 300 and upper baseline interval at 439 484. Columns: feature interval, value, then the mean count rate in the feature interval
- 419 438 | -0.58 deg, 157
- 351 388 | 3.85 deg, 140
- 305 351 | 1.14 deg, 155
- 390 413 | -2.28 deg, 169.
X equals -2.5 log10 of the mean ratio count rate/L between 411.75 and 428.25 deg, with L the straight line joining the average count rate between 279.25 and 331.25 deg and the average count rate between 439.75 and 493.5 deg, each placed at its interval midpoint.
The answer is -0.11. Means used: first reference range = 159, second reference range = 150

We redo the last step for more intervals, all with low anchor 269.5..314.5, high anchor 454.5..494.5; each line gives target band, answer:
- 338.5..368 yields 0.10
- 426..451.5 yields 0.04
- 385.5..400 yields 0.10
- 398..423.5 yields -0.15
